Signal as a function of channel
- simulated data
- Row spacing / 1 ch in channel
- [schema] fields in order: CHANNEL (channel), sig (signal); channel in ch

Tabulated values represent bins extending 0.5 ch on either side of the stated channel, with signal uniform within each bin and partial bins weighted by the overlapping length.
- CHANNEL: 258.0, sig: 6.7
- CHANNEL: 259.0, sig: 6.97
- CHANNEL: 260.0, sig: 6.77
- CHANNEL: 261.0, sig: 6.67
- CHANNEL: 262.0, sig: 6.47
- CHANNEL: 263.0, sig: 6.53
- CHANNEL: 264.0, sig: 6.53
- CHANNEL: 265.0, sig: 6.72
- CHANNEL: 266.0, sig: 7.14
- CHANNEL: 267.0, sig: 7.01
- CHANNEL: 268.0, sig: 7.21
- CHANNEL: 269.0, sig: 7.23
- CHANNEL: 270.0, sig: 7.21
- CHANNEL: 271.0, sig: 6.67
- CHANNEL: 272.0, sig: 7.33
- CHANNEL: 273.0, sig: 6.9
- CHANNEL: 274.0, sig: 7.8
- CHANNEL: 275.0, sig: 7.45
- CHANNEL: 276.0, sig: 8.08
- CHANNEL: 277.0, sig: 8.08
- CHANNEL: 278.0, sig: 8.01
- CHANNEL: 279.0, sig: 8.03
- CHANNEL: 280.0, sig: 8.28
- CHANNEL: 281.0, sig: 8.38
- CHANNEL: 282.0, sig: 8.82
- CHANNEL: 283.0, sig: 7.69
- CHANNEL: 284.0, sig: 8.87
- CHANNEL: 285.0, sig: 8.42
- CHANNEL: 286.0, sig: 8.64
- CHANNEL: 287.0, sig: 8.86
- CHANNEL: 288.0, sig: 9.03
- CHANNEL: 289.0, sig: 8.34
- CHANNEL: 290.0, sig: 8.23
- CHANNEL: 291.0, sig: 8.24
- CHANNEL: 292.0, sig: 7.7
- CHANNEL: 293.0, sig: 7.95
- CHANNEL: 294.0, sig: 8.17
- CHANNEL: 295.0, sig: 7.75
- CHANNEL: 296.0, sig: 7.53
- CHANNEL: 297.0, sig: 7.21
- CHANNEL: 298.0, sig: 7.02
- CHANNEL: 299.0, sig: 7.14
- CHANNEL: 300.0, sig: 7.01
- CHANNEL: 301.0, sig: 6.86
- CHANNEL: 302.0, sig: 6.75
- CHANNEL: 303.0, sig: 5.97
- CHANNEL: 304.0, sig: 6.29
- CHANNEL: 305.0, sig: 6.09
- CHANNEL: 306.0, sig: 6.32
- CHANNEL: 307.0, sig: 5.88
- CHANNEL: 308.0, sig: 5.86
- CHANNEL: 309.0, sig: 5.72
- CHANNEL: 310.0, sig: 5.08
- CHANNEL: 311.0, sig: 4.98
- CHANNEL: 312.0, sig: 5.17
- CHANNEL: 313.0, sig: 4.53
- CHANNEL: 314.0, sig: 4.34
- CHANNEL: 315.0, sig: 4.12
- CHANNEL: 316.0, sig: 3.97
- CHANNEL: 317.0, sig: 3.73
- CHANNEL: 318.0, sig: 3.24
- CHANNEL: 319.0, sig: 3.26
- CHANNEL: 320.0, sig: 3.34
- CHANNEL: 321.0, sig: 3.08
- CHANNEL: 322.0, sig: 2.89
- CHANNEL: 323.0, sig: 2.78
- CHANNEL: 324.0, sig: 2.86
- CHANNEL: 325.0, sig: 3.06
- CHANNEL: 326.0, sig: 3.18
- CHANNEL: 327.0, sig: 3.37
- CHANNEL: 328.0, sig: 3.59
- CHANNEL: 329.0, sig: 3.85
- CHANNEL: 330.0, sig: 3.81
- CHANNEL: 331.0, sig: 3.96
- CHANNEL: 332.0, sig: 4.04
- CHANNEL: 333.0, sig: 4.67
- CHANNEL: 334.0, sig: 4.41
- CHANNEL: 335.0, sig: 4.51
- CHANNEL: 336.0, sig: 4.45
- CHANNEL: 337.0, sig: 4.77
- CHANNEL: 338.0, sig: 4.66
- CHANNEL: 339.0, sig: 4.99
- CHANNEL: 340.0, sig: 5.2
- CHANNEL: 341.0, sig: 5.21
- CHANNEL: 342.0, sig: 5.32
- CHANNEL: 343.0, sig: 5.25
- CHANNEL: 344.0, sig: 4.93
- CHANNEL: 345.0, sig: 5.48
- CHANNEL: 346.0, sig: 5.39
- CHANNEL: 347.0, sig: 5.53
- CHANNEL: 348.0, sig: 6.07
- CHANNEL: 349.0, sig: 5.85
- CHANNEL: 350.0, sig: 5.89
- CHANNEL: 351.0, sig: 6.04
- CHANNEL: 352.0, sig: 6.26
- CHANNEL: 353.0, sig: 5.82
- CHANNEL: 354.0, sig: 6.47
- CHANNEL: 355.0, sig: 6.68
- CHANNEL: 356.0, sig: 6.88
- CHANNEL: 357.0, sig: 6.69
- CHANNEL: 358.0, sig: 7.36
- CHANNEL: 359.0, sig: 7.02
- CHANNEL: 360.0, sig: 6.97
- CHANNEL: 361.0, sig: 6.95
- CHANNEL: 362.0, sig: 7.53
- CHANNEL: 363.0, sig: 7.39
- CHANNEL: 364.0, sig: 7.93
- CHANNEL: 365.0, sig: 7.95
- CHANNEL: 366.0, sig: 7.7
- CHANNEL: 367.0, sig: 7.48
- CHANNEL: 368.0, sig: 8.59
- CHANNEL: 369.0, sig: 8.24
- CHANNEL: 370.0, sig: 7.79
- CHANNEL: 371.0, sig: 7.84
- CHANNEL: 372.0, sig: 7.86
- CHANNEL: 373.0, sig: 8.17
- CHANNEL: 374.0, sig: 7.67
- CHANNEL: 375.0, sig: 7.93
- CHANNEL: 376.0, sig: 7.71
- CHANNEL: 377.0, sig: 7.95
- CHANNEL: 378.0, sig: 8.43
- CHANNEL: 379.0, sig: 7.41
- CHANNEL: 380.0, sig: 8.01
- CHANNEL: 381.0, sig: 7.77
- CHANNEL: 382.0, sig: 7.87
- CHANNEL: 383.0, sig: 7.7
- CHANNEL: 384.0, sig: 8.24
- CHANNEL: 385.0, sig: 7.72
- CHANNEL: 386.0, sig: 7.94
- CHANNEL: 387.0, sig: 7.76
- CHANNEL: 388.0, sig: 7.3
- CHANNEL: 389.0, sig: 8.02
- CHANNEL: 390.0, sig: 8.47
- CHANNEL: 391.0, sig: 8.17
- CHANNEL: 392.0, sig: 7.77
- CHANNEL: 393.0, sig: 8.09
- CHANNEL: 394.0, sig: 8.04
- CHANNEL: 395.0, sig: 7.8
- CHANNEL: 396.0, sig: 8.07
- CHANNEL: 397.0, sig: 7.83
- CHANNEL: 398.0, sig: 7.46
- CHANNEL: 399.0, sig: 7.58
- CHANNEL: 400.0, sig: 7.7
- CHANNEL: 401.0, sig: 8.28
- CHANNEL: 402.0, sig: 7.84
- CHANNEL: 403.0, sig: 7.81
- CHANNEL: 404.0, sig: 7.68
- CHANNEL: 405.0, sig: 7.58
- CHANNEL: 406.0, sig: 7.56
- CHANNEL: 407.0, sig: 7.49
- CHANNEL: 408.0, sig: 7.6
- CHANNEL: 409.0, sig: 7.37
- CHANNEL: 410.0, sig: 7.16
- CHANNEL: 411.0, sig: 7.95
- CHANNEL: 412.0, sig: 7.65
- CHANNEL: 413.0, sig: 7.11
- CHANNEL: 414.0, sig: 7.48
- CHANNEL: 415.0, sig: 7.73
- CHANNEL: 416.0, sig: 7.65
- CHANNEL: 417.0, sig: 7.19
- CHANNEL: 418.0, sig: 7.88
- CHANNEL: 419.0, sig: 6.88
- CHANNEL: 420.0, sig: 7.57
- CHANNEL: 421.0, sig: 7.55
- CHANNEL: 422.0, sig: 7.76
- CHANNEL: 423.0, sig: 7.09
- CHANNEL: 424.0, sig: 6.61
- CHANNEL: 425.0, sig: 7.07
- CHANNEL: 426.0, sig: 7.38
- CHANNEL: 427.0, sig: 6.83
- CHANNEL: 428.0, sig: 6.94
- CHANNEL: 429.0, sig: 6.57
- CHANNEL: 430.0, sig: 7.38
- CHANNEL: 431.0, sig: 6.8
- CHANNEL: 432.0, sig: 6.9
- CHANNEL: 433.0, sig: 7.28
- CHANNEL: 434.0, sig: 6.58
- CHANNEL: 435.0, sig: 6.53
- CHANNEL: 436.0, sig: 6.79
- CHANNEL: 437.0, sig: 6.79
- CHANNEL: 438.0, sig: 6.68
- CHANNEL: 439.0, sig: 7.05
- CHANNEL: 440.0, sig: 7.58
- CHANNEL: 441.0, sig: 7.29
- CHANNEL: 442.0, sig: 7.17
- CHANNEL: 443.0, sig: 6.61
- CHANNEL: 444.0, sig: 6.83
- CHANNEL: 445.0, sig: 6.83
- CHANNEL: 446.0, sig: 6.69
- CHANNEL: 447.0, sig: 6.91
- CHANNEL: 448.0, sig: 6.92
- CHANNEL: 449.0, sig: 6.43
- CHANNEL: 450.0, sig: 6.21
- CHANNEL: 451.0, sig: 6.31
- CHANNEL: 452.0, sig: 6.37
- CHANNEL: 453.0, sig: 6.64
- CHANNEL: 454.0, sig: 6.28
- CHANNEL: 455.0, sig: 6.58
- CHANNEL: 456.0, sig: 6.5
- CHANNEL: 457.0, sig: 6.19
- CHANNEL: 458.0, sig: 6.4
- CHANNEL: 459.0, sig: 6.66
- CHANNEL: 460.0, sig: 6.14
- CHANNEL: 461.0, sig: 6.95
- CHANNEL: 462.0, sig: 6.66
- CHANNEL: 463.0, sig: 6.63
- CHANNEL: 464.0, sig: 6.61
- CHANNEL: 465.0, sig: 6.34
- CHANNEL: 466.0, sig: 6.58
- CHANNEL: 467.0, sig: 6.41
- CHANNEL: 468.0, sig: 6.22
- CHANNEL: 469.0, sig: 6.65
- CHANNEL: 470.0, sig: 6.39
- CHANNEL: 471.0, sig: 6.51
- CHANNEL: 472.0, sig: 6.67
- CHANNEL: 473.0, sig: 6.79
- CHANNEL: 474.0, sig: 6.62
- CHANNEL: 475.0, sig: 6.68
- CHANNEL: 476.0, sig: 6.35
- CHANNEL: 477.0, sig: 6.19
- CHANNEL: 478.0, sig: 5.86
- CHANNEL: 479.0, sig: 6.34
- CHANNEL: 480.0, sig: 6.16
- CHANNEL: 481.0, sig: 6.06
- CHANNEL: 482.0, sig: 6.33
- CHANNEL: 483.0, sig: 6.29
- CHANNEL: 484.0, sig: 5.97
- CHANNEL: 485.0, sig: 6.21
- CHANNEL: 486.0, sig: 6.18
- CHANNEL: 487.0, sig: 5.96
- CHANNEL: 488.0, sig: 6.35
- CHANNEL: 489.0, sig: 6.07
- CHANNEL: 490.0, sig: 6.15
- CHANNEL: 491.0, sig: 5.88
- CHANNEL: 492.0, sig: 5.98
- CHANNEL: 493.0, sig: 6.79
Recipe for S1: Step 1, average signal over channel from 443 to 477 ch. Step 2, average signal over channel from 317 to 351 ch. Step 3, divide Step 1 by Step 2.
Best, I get 1.50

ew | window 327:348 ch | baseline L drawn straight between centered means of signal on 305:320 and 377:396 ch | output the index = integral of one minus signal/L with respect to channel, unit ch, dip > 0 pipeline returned 4.1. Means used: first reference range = 4.73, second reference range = 7.92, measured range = 4.7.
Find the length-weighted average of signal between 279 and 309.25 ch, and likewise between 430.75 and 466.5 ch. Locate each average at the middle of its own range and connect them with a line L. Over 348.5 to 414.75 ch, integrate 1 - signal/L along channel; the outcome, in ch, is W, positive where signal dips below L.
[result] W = -4.8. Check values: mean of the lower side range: 7.52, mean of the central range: 7.55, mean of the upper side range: 6.69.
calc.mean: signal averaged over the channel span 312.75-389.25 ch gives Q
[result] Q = 5.93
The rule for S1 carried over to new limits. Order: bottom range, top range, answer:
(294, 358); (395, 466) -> 1.37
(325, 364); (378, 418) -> 1.43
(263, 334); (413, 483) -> 1.09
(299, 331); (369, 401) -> 1.72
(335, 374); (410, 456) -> 1.08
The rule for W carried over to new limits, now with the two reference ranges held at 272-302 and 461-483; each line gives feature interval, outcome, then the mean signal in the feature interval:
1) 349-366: 1.1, 6.86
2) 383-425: -4.1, 7.66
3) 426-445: -0.6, 6.93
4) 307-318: 4.3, 4.73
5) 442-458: 0.1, 6.57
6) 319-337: 9.3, 3.66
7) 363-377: -1.2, 7.9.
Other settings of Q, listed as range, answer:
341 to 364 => 6.28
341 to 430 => 7.32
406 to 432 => 7.3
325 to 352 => 4.78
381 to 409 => 7.82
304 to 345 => 4.4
